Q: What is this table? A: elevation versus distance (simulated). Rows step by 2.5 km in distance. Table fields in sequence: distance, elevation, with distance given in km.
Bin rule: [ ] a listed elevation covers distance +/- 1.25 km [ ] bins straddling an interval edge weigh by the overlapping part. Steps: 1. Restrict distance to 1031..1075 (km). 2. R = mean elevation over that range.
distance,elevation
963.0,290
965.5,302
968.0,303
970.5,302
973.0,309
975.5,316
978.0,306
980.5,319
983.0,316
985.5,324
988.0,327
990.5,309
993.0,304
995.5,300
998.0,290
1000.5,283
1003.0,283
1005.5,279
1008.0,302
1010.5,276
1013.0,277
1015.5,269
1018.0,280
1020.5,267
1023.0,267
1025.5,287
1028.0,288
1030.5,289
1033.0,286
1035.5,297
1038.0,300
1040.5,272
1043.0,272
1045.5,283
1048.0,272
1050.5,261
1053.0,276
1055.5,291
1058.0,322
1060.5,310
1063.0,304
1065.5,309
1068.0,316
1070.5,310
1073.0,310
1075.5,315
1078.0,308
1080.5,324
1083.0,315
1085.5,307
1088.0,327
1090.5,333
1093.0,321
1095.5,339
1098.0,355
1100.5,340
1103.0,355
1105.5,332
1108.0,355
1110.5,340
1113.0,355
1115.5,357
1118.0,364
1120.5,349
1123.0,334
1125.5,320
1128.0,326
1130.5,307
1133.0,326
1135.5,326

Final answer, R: 294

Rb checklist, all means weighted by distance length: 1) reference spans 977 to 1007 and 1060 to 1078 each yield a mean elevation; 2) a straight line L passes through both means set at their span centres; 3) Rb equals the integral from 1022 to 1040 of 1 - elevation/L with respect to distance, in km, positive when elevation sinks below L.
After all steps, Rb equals 1.1 km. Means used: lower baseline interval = 303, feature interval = 287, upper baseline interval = 310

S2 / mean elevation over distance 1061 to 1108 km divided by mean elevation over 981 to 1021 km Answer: 1.10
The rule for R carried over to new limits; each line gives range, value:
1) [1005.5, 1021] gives 279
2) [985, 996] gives 313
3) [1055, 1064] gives 308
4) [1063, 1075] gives 311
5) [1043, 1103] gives 311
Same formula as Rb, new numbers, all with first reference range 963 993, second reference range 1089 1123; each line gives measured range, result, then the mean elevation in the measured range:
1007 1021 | 1.8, 279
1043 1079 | 3.8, 298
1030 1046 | 2.0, 286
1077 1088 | 0.8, 315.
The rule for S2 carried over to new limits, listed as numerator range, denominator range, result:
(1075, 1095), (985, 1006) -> 1.07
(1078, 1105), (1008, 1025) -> 1.20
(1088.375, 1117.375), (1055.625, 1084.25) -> 1.10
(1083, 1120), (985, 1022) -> 1.17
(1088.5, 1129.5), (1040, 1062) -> 1.20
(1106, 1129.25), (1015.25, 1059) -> 1.22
